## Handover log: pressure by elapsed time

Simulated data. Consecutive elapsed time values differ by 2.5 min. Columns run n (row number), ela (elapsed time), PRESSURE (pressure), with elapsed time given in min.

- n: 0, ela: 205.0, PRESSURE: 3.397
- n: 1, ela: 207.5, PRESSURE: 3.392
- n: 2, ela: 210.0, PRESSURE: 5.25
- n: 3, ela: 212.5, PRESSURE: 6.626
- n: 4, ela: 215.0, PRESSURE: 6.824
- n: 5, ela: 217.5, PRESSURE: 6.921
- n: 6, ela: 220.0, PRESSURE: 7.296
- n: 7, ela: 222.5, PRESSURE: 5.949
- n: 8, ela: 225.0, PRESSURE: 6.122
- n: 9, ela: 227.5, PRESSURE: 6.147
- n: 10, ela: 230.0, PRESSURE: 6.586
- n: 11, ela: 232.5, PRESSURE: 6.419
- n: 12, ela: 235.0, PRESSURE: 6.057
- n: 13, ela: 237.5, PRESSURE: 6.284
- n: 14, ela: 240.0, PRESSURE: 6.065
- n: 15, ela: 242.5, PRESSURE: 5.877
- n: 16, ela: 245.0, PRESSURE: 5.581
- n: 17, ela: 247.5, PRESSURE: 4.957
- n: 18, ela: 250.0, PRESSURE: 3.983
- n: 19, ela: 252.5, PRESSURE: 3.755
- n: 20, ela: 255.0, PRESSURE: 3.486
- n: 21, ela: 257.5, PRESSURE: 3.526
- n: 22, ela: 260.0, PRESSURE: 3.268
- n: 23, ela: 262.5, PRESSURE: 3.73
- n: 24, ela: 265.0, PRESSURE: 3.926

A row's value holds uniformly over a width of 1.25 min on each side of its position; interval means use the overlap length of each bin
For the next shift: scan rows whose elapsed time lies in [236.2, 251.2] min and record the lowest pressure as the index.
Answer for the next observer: 3.983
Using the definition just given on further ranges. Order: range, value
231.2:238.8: 6.057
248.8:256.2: 3.486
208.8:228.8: 5.25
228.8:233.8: 6.419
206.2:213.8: 3.392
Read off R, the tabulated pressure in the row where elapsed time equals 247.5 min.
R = 4.957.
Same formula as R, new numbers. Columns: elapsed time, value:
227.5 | 6.147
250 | 3.983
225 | 6.122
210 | 5.25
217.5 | 6.921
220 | 7.296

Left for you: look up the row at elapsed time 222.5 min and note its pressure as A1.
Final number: 5.949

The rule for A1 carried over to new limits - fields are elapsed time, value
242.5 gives 5.877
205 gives 3.397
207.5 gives 3.392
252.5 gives 3.755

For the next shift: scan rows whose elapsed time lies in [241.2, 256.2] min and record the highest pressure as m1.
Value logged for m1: 5.877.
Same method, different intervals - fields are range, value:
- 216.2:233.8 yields 7.296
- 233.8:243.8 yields 6.284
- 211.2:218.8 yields 6.921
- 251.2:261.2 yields 3.755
